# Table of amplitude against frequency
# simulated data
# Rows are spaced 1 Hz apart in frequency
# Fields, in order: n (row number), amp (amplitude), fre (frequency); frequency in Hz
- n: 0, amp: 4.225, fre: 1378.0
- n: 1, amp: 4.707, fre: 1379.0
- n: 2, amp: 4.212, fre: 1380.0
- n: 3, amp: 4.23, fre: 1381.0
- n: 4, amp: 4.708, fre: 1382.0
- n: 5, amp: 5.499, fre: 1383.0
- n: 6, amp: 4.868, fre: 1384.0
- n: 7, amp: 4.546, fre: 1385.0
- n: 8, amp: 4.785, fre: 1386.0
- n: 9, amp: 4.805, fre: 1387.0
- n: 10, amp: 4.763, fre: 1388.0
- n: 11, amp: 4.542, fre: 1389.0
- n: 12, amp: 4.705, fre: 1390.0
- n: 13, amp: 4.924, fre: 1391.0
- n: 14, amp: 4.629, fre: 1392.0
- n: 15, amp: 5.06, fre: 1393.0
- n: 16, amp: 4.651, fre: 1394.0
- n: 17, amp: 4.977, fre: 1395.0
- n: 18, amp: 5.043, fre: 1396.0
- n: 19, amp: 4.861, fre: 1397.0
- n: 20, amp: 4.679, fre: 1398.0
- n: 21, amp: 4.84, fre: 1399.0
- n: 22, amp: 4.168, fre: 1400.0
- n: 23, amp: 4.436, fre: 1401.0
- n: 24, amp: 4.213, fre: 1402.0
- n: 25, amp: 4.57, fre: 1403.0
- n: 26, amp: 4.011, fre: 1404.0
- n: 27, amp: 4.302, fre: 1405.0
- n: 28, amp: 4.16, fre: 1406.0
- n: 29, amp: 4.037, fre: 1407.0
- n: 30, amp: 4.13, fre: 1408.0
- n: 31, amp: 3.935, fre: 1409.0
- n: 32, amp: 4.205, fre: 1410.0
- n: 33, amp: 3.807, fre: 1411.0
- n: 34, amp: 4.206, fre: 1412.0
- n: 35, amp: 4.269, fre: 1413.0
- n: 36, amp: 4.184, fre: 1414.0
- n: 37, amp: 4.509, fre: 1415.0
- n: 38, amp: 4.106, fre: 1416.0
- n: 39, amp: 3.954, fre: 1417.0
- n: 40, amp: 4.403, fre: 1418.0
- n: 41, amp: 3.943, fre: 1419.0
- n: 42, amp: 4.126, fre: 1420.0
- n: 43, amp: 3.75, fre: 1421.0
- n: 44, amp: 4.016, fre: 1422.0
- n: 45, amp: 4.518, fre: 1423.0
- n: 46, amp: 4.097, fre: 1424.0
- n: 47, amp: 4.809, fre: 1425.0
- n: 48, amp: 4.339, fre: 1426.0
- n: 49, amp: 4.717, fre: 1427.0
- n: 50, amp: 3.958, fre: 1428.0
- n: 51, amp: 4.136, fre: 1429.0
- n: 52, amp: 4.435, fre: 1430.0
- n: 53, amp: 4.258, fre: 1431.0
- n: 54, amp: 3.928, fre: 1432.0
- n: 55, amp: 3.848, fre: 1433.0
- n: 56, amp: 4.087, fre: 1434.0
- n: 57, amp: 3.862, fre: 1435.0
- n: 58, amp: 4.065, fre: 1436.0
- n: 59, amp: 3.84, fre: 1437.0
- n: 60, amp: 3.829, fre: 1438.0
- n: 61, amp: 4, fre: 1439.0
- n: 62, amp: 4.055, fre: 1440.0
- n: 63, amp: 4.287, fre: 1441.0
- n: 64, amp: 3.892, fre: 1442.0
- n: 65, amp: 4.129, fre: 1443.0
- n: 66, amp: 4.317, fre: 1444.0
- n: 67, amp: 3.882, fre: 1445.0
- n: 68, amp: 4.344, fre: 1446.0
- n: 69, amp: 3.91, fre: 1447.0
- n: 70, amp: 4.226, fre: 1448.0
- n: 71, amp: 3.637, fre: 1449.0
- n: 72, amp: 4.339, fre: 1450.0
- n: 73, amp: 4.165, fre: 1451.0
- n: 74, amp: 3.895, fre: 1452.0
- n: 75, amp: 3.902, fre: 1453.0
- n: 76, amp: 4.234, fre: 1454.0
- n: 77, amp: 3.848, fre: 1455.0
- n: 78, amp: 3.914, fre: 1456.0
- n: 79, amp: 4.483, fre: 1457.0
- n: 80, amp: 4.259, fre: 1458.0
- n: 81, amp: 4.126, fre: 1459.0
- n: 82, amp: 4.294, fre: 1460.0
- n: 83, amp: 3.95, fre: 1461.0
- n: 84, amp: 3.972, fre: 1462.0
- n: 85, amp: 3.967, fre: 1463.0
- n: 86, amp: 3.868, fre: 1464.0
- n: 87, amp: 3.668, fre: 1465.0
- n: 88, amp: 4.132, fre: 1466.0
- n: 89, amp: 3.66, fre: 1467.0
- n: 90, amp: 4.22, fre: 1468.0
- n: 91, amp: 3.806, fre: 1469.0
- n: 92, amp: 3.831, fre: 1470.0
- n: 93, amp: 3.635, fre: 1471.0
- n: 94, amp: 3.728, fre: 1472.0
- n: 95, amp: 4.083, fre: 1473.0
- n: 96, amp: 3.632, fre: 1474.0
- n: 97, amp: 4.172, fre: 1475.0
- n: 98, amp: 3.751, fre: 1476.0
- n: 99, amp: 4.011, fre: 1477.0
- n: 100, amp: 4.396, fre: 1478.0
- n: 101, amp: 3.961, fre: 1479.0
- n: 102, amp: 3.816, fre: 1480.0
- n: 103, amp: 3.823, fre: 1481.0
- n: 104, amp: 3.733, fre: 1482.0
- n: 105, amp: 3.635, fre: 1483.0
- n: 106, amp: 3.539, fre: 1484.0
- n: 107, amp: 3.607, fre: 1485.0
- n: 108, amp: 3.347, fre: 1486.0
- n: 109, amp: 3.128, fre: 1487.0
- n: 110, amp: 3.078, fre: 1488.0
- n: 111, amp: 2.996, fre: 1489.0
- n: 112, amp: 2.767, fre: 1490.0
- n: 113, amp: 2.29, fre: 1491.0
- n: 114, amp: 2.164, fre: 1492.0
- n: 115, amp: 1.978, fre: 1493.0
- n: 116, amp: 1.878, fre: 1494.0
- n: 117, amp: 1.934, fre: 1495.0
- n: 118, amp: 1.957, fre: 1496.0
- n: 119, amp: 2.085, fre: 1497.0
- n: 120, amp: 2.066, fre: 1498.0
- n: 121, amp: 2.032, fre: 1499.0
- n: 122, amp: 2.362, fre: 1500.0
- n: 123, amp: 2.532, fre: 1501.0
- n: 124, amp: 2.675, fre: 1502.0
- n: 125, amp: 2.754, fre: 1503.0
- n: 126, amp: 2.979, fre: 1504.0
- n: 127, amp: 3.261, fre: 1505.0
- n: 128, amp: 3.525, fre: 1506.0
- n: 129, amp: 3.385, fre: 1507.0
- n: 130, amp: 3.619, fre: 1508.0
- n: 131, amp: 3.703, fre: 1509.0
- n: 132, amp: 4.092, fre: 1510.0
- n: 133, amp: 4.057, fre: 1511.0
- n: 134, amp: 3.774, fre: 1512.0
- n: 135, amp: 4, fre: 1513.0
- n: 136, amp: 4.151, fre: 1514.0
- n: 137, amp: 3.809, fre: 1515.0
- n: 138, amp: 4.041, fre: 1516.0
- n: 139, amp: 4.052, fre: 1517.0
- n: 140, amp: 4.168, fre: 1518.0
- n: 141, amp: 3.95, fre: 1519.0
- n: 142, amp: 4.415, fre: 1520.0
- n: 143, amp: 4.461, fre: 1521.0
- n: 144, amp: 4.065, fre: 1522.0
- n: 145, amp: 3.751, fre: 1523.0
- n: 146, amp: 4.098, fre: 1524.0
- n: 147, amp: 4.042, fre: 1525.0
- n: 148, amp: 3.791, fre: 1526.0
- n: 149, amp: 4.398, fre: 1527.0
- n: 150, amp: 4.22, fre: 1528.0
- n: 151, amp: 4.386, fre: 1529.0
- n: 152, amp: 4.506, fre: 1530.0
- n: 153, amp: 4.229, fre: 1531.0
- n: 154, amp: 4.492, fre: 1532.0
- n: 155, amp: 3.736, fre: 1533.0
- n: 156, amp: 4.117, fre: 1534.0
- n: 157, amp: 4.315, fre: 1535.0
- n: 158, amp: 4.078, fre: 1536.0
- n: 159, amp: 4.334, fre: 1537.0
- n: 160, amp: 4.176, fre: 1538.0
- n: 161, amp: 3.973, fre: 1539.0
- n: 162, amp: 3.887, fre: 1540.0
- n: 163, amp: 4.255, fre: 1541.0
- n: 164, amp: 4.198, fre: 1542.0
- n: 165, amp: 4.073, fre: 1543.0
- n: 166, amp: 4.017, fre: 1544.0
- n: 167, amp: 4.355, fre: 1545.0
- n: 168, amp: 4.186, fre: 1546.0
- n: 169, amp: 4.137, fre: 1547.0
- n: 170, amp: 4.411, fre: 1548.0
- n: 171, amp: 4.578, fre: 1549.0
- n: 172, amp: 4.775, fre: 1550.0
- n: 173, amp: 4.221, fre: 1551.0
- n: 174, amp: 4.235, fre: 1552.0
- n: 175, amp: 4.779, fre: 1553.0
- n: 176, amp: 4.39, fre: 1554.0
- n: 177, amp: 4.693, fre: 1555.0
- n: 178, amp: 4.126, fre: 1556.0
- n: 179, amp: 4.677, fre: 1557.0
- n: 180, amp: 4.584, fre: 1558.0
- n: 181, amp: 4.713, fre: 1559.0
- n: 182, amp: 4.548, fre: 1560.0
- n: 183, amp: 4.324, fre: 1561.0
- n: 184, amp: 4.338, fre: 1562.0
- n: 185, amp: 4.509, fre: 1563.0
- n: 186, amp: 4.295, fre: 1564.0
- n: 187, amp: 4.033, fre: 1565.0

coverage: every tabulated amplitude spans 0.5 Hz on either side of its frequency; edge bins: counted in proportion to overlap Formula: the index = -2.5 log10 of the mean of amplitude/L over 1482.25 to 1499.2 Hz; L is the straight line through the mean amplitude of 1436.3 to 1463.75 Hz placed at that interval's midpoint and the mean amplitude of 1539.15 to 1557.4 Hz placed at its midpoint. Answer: 0.49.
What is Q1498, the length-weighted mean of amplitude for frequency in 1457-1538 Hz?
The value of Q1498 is 3.63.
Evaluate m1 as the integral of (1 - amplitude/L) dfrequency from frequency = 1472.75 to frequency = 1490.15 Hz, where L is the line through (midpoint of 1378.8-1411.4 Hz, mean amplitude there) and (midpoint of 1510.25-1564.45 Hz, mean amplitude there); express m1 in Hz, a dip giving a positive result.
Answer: 2.84 Hz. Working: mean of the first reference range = 4.55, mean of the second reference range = 4.24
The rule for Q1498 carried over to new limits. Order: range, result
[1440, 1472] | 4.02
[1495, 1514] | 3.05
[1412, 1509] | 3.71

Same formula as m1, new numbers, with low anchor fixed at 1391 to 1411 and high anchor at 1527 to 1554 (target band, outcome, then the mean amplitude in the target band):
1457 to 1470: 1.09 Hz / 4.01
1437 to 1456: 1.54 Hz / 4.04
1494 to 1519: 6.45 Hz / 3.2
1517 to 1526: 0.40 Hz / 4.1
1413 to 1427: 0.64 Hz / 4.23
